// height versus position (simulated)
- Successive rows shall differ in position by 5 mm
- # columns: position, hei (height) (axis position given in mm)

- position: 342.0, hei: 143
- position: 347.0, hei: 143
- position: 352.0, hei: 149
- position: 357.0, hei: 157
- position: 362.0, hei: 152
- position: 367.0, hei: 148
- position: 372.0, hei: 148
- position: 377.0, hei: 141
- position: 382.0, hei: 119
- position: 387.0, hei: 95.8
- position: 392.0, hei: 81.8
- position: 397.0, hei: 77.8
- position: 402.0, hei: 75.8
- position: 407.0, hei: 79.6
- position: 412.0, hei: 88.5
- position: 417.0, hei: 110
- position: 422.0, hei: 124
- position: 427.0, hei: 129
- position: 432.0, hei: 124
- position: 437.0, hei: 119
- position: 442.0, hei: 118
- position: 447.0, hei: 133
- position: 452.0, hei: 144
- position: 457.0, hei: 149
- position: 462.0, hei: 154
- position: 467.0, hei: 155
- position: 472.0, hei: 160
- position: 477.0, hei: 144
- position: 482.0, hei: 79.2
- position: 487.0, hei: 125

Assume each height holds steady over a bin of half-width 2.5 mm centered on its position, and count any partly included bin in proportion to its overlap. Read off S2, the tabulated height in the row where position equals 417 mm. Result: 110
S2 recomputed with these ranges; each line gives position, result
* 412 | 88.5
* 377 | 141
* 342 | 143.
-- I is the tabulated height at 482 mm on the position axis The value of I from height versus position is 79.2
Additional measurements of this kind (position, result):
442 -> 118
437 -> 119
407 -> 79.6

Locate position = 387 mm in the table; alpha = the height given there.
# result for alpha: 95.8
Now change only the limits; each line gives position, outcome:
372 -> 148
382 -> 119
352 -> 149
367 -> 148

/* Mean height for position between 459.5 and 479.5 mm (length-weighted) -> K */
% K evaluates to 153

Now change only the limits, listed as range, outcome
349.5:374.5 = 151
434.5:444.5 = 118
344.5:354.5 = 146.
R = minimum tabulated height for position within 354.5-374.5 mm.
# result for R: 148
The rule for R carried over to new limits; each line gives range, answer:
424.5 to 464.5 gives 118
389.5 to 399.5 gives 77.8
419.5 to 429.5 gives 124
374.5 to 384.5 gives 119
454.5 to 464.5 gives 149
